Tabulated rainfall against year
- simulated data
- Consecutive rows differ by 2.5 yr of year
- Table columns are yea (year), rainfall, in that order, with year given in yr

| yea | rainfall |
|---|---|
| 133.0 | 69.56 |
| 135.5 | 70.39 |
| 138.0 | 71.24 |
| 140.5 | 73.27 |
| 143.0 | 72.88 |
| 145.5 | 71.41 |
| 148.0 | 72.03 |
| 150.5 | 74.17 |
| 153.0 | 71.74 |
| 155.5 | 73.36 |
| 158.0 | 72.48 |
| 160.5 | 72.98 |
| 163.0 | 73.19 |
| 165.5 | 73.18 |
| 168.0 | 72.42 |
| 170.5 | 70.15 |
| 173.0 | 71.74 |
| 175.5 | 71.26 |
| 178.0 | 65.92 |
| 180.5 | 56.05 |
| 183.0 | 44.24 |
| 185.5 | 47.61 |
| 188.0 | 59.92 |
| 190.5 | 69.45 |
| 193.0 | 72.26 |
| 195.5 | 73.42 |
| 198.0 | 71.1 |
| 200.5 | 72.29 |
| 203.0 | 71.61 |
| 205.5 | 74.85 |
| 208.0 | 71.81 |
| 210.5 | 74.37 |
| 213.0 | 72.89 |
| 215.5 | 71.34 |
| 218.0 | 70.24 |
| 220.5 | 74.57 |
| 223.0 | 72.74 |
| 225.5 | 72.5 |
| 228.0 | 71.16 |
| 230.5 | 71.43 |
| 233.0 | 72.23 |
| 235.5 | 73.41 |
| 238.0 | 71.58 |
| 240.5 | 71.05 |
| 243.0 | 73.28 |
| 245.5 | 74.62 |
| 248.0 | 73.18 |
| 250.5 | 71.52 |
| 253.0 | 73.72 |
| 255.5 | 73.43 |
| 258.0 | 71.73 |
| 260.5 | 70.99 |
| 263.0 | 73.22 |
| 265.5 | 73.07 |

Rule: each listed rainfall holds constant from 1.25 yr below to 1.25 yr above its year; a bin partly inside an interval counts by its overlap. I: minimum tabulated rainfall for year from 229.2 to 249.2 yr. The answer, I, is 71.05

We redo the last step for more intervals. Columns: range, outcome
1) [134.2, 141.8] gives 70.39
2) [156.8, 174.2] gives 70.15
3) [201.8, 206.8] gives 71.61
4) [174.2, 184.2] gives 44.24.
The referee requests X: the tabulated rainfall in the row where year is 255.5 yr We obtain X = 73.43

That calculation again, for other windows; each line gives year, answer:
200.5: 72.29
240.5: 71.05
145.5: 71.41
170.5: 70.15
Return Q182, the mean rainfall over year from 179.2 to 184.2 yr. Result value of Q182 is 50.4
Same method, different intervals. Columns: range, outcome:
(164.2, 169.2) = 72.8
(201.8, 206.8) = 73.2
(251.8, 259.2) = 73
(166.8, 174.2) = 71.4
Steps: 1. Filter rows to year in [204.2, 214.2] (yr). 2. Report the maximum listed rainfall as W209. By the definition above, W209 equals 74.85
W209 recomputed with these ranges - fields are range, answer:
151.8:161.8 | 73.36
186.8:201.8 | 73.42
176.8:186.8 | 65.92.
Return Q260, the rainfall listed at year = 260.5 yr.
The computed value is 70.99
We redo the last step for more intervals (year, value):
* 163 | 73.19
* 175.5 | 71.26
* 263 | 73.22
